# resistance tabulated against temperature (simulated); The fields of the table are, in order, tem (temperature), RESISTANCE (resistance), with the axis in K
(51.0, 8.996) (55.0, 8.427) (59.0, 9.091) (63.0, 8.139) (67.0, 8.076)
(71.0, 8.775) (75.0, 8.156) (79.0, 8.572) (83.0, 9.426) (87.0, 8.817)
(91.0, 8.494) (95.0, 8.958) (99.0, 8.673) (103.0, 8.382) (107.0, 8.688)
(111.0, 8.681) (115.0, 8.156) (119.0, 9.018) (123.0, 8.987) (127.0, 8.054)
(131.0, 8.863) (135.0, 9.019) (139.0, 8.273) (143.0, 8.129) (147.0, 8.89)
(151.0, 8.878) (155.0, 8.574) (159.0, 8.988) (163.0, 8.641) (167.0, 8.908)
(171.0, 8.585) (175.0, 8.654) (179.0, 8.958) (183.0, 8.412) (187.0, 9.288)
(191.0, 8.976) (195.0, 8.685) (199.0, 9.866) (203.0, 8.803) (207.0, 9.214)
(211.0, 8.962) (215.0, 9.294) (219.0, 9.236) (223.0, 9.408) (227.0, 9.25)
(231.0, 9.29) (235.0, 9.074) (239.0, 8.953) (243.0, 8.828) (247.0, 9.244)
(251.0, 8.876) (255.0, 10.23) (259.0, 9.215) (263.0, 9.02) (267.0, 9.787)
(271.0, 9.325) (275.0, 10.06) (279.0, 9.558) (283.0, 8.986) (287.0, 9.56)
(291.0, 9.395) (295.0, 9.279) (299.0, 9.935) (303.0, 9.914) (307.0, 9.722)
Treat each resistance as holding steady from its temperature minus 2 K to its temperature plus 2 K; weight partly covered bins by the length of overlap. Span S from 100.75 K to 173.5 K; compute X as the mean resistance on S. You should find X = 8.65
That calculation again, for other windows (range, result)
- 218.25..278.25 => 9.33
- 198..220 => 9.2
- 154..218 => 8.94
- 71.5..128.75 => 8.65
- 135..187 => 8.7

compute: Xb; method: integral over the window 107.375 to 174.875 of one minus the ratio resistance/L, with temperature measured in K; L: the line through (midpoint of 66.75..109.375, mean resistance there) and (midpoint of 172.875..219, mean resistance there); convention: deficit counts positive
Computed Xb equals 1.3 K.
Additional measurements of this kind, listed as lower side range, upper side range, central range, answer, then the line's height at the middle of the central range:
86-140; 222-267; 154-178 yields 0.4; 8.89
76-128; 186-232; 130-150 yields 0.5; 8.86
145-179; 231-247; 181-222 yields -0.8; 8.91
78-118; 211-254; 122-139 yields 0.3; 8.81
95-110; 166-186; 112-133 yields 0.1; 8.66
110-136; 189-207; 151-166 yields 0.2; 8.87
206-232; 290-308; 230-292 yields 0.8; 9.46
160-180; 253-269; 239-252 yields 0.6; 9.42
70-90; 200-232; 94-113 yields 0.3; 8.82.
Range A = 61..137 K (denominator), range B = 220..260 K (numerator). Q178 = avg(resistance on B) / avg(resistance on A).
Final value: 1.07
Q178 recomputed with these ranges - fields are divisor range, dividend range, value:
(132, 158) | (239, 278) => 1.08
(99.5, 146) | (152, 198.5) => 1.03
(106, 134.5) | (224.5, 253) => 1.05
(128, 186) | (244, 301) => 1.09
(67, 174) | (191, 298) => 1.07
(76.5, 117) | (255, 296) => 1.09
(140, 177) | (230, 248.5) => 1.04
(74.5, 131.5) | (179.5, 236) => 1.05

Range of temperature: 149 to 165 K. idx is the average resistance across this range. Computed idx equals 8.77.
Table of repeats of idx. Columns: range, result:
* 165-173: 8.75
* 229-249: 9.08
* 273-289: 9.54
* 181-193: 8.89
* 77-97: 8.85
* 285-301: 9.54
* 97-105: 8.53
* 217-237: 9.25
